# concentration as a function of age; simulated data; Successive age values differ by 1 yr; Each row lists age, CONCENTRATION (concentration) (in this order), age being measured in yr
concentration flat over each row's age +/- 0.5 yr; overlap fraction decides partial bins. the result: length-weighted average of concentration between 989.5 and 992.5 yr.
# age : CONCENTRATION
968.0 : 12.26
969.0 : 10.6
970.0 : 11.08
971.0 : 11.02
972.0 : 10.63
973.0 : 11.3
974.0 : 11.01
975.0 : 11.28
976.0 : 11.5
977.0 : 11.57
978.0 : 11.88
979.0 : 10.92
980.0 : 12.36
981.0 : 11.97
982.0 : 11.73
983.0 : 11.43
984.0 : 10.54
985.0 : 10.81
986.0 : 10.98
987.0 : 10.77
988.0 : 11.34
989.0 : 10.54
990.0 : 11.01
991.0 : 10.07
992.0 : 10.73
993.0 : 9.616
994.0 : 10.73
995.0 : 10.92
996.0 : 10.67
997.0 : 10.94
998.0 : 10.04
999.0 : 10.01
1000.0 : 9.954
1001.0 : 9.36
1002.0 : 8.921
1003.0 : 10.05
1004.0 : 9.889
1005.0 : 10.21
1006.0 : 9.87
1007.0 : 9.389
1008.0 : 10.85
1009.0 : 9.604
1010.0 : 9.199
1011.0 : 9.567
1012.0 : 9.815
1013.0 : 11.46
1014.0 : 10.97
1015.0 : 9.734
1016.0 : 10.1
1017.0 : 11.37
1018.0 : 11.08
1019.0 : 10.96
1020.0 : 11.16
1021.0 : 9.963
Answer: 10.6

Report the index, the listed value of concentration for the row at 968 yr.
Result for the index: 12.26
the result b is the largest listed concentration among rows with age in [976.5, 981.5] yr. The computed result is 12.36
